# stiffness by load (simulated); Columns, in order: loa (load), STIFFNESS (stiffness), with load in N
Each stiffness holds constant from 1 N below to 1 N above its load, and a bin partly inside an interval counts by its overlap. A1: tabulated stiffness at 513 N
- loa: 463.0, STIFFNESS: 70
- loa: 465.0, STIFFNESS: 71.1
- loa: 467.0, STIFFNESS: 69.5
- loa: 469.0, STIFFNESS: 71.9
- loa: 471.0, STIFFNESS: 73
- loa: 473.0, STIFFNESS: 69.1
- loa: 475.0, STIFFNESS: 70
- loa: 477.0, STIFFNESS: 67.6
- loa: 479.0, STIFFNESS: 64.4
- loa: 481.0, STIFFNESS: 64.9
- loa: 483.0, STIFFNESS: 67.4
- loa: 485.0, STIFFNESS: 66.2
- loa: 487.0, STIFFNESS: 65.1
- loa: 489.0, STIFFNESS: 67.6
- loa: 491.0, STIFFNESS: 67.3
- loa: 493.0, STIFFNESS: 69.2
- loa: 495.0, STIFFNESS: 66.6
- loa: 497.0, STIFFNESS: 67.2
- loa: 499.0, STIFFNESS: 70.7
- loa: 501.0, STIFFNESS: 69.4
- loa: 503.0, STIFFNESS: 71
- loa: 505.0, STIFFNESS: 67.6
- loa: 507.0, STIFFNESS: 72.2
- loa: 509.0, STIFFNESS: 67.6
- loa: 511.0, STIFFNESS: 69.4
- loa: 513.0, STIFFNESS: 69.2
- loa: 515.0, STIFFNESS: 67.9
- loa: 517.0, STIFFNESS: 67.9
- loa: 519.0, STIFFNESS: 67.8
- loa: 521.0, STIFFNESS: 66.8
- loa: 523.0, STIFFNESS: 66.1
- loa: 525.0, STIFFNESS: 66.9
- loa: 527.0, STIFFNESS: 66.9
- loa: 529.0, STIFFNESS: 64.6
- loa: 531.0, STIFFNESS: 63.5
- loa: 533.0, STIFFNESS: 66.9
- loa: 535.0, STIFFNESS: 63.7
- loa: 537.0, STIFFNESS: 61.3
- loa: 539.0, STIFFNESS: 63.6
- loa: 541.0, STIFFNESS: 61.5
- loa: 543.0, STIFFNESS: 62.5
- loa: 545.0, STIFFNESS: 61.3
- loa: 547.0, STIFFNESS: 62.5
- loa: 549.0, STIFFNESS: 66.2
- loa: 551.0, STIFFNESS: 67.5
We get 69.2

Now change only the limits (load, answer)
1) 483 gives 67.4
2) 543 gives 62.5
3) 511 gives 69.4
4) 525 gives 66.9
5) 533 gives 66.9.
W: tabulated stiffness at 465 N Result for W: 71.1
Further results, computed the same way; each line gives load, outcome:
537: 61.3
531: 63.5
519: 67.8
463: 70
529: 64.6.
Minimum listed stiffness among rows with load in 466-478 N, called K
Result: 67.6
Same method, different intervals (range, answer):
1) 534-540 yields 61.3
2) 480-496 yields 64.9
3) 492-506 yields 66.6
